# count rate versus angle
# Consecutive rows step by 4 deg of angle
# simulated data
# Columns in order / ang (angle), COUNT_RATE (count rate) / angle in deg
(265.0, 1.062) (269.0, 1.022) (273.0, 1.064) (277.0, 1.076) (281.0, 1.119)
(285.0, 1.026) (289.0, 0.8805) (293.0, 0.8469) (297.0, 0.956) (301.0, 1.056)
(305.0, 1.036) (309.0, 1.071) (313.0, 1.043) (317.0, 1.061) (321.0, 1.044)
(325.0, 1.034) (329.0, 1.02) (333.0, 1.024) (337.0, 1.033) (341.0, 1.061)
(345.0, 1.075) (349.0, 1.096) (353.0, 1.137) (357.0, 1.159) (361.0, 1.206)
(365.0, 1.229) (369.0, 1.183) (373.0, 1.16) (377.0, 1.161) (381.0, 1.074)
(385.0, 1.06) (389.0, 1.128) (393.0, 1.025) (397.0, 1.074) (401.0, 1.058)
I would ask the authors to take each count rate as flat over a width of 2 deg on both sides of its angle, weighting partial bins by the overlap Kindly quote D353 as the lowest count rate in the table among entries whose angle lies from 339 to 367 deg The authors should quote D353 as 1.061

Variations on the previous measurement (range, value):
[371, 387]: 1.06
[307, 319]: 1.043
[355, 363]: 1.159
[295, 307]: 0.956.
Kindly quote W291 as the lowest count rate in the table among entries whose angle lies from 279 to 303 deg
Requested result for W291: 0.8469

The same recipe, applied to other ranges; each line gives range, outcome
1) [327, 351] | 1.02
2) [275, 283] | 1.076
